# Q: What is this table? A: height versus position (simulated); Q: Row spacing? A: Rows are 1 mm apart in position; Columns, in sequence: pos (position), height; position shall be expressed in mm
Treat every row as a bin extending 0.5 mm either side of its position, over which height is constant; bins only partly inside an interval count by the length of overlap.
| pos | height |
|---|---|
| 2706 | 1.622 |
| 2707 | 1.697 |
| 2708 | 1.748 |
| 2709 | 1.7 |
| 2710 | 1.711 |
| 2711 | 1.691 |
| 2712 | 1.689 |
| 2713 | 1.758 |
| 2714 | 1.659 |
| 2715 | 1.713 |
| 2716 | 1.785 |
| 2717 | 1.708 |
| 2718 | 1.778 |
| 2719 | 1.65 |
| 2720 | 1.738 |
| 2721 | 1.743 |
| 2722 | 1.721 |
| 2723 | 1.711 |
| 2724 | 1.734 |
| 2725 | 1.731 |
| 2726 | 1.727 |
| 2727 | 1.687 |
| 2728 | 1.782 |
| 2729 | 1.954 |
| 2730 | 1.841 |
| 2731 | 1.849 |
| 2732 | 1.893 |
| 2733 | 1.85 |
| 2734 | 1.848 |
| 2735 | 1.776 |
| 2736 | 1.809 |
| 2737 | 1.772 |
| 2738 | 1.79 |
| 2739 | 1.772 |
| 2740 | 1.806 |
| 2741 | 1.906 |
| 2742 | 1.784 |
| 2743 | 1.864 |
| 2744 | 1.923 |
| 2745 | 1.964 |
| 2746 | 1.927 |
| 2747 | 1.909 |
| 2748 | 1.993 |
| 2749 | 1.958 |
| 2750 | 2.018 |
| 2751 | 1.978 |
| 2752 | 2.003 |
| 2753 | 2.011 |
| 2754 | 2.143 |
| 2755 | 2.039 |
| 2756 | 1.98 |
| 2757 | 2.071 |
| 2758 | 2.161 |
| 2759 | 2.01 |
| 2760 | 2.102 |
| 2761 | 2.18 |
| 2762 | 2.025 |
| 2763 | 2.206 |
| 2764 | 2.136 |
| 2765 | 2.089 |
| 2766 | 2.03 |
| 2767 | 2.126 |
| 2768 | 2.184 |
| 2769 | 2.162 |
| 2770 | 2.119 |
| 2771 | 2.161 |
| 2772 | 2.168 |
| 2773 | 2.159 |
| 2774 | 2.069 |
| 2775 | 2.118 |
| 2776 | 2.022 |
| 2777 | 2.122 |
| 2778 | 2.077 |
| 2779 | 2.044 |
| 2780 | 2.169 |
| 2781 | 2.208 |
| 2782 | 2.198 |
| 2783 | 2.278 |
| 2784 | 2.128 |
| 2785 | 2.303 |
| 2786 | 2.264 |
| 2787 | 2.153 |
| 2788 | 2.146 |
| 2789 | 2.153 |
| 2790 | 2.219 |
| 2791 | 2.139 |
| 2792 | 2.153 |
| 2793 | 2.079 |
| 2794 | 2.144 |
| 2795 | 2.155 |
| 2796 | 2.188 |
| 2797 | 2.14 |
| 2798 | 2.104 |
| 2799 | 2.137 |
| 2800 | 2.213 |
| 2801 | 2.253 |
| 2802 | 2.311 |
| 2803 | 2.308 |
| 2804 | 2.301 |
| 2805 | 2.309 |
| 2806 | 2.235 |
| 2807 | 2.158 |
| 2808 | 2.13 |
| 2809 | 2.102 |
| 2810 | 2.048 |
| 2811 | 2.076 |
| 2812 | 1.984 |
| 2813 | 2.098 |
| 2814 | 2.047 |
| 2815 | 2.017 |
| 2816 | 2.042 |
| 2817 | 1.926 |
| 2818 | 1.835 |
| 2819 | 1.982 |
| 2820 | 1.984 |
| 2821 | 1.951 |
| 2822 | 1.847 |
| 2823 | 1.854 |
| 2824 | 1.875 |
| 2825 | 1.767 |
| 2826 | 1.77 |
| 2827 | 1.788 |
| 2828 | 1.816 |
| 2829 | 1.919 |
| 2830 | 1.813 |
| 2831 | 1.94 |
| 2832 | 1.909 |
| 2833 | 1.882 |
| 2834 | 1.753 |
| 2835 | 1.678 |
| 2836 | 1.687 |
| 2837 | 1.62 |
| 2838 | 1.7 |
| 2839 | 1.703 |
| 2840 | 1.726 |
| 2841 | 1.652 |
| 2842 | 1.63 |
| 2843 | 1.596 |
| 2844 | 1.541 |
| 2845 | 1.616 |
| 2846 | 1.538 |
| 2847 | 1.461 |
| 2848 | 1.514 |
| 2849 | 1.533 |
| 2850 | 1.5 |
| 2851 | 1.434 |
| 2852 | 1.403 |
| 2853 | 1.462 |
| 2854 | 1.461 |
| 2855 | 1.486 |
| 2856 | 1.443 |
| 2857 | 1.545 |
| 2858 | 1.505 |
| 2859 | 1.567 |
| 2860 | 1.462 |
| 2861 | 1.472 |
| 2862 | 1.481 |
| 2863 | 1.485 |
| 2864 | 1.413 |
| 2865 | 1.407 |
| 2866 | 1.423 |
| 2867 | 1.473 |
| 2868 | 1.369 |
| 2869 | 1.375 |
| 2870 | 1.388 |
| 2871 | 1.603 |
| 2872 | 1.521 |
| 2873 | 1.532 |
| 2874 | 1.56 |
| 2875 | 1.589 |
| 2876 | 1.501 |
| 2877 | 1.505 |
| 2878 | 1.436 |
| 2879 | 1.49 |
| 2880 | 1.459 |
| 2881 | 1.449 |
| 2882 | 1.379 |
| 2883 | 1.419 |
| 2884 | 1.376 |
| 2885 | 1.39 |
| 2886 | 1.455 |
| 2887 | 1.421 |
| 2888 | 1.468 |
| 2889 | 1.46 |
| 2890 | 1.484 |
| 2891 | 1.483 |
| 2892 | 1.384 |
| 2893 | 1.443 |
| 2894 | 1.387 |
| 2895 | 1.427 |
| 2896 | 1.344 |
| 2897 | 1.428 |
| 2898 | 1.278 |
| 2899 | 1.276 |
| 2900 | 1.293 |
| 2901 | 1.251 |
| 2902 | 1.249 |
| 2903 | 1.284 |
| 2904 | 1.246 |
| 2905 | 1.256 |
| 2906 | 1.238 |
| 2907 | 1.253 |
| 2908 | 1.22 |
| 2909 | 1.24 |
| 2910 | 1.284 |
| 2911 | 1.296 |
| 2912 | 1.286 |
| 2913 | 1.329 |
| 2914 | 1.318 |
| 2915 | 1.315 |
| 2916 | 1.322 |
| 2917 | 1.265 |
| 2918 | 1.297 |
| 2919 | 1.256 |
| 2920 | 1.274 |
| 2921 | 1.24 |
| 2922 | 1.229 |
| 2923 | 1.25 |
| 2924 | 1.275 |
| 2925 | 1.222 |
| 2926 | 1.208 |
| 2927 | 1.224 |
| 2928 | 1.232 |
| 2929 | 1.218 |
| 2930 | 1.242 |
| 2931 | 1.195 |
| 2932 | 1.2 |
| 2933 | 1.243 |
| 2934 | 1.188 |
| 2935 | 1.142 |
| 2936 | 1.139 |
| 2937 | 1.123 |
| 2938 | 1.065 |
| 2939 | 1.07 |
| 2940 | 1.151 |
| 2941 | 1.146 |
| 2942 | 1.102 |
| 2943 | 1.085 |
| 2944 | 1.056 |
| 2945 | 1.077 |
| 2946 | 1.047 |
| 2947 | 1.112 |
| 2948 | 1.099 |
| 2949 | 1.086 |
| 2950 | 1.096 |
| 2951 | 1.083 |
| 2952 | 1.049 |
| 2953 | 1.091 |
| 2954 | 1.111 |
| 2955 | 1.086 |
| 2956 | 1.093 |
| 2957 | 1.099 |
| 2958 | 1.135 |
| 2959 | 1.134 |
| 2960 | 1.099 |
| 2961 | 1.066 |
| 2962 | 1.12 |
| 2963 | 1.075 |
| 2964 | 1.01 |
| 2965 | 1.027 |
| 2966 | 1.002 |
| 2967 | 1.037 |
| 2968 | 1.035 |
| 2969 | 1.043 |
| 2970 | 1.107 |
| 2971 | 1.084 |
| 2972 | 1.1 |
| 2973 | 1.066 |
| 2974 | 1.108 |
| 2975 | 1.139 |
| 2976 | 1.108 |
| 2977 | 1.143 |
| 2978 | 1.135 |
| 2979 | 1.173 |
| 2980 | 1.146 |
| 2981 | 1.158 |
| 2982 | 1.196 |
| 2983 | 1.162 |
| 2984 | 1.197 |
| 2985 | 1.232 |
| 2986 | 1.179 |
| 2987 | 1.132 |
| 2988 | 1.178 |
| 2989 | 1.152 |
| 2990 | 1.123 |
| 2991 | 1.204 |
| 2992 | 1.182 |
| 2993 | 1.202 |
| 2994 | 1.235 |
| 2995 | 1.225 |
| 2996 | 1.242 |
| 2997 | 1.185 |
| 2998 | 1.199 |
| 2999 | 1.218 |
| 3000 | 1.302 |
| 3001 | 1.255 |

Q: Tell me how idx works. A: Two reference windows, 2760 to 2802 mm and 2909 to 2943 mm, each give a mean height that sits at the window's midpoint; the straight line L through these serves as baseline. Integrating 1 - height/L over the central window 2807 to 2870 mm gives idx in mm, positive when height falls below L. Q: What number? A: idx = 3.0 mm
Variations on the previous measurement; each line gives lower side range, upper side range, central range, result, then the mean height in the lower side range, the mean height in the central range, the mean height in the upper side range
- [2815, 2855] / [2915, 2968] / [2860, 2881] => 0.8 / 1.72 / 1.47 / 1.14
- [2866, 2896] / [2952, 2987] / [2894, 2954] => 3.5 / 1.45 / 1.21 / 1.11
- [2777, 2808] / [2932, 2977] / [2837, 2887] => 6.3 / 2.19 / 1.5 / 1.1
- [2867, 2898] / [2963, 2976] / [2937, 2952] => 1.1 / 1.45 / 1.09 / 1.07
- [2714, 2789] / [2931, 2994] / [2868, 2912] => 0.7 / 1.97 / 1.39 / 1.12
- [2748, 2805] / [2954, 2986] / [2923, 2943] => 2.0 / 2.13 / 1.18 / 1.11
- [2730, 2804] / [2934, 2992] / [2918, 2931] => 0.6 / 2.06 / 1.24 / 1.11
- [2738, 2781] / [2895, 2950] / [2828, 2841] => -0.9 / 2.04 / 1.77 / 1.22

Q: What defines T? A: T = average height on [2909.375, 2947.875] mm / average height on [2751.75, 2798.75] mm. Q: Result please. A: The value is 0.56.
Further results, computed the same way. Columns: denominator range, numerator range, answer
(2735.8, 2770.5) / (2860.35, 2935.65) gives 0.68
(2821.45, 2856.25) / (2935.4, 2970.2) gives 0.65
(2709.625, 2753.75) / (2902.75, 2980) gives 0.64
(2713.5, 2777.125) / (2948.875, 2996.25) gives 0.58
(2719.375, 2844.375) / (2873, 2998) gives 0.62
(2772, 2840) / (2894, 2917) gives 0.63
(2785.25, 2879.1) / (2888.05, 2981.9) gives 0.66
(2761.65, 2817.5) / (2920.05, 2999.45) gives 0.53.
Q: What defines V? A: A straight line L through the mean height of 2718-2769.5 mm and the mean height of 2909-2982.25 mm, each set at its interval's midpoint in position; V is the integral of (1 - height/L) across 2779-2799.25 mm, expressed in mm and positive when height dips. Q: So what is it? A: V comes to -4.88 mm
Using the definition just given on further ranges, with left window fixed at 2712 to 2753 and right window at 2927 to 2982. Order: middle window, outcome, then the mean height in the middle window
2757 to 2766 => -2.0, 2.11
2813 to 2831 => -4.3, 1.9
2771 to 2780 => -2.3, 2.1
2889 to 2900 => -0.7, 1.39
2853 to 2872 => -0.8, 1.47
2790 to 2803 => -4.5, 2.18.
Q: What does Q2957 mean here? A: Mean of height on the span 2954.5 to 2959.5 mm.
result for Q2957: 1.11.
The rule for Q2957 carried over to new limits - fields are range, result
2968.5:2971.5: 1.08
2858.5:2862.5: 1.5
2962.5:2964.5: 1.04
